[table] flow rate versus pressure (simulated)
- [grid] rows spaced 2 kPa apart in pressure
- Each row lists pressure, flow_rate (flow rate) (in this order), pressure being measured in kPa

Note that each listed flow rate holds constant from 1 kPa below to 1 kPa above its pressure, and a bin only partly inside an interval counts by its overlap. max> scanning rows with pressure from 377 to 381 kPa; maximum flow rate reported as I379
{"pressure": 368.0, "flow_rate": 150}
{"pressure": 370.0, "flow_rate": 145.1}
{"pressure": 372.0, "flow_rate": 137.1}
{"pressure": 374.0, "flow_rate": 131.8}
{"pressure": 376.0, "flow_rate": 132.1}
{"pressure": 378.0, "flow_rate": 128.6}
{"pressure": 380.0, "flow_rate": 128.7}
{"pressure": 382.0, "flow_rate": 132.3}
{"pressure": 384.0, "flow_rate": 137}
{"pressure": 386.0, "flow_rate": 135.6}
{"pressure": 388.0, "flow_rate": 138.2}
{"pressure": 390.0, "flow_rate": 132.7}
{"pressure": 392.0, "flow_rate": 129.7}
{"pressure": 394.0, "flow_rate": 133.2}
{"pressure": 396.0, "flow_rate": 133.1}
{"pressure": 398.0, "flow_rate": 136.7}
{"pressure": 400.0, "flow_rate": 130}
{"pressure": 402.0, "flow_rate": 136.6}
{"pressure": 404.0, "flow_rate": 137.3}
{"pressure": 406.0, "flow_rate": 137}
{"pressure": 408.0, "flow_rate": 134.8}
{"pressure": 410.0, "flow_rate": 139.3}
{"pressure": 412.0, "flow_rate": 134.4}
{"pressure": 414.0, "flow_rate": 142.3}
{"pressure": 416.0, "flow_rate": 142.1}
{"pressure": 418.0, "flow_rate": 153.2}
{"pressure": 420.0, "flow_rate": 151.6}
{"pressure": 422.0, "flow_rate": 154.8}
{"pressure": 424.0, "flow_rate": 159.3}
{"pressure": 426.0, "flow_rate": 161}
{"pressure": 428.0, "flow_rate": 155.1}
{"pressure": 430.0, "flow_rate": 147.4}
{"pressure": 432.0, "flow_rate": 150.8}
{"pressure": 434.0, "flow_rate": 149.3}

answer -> 128.7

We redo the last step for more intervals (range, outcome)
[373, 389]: 138.2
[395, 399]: 136.7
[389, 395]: 133.2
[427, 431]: 155.1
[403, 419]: 153.2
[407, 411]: 139.3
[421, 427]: 161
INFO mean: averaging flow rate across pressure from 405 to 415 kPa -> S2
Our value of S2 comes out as 138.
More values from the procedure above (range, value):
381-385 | 135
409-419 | 142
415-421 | 149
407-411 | 137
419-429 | 156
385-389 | 137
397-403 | 134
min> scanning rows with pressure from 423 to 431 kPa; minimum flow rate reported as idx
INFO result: 147.4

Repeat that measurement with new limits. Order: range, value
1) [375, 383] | 128.6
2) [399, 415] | 130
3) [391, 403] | 129.7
